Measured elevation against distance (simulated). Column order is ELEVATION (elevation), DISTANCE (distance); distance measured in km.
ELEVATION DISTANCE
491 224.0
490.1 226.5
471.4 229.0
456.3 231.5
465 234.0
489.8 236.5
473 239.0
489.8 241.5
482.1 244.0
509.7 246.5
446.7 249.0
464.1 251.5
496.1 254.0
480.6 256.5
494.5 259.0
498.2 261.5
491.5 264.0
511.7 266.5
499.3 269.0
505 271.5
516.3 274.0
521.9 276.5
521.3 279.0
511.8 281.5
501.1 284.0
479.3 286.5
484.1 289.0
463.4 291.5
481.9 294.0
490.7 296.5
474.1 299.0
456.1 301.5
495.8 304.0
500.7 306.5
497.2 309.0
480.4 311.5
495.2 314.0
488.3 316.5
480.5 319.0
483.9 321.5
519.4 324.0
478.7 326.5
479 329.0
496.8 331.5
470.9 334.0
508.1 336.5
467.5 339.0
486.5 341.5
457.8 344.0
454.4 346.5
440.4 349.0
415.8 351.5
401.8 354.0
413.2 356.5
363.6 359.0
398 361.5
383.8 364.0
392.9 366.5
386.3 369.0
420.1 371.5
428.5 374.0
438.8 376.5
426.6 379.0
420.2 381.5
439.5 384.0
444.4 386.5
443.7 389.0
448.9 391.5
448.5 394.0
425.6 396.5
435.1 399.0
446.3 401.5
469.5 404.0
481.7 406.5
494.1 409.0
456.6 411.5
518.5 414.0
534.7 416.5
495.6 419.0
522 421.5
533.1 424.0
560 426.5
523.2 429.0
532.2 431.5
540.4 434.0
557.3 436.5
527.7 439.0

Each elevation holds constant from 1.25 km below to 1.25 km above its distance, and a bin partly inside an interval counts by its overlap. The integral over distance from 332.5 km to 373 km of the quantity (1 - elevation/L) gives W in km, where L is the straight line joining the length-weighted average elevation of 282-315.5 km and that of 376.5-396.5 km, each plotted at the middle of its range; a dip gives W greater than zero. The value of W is 2.43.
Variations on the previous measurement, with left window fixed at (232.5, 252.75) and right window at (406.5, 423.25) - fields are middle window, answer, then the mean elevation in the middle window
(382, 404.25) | 2.5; 443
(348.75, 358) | 1.5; 414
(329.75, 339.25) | 0.1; 487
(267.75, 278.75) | -0.7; 512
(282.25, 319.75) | 0.1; 485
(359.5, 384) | 4.2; 411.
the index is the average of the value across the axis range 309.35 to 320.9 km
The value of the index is 487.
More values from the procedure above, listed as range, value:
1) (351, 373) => 397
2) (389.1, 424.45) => 477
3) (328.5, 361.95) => 447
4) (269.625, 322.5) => 492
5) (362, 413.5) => 437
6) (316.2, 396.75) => 444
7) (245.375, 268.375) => 488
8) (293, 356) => 475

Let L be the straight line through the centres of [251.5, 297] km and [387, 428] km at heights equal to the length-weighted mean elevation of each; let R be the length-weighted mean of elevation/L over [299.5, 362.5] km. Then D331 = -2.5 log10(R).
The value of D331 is 0.06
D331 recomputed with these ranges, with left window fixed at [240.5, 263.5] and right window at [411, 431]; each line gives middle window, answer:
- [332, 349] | 0.07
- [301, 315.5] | 0.02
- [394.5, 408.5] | 0.14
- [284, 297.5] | 0.03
